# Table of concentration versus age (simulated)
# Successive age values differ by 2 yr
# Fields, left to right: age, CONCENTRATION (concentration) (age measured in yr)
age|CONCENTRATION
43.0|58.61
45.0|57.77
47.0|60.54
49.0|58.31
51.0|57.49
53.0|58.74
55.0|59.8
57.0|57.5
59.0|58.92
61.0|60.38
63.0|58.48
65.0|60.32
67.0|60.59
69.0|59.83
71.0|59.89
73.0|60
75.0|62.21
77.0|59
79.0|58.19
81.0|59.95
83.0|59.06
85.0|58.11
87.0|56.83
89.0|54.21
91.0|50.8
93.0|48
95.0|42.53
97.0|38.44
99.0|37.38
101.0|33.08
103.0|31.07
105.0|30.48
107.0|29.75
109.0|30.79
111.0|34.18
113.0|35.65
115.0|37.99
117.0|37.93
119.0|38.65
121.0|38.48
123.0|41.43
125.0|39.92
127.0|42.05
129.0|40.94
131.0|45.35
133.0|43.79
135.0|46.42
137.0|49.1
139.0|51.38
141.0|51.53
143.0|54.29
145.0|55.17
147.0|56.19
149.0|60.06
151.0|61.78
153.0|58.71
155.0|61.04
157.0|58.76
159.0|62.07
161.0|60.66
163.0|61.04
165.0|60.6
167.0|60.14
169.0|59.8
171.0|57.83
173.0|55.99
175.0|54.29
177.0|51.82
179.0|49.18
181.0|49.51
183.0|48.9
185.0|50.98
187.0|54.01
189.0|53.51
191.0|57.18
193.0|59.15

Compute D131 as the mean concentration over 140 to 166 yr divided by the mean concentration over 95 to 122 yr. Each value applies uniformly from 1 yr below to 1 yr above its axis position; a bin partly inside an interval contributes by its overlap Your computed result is 1.67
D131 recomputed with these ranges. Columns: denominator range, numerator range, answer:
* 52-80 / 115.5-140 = 0.72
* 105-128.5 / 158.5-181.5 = 1.55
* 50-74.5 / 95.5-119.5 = 0.58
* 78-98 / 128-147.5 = 0.94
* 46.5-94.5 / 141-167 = 1.02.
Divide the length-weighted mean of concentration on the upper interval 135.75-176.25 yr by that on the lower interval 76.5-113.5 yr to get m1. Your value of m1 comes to 1.29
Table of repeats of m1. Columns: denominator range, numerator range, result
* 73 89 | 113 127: 0.66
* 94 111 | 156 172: 1.76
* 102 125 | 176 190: 1.45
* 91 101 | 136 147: 1.26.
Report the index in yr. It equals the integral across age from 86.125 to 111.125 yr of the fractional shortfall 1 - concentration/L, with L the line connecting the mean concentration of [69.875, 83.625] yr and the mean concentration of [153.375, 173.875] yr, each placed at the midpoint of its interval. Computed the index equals 8.3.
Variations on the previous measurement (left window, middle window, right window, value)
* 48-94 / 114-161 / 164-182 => 5.7 yr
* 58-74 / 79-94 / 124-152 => 0.4 yr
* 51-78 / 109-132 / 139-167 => 7.8 yr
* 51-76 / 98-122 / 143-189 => 9.7 yr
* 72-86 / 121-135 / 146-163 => 4.1 yr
